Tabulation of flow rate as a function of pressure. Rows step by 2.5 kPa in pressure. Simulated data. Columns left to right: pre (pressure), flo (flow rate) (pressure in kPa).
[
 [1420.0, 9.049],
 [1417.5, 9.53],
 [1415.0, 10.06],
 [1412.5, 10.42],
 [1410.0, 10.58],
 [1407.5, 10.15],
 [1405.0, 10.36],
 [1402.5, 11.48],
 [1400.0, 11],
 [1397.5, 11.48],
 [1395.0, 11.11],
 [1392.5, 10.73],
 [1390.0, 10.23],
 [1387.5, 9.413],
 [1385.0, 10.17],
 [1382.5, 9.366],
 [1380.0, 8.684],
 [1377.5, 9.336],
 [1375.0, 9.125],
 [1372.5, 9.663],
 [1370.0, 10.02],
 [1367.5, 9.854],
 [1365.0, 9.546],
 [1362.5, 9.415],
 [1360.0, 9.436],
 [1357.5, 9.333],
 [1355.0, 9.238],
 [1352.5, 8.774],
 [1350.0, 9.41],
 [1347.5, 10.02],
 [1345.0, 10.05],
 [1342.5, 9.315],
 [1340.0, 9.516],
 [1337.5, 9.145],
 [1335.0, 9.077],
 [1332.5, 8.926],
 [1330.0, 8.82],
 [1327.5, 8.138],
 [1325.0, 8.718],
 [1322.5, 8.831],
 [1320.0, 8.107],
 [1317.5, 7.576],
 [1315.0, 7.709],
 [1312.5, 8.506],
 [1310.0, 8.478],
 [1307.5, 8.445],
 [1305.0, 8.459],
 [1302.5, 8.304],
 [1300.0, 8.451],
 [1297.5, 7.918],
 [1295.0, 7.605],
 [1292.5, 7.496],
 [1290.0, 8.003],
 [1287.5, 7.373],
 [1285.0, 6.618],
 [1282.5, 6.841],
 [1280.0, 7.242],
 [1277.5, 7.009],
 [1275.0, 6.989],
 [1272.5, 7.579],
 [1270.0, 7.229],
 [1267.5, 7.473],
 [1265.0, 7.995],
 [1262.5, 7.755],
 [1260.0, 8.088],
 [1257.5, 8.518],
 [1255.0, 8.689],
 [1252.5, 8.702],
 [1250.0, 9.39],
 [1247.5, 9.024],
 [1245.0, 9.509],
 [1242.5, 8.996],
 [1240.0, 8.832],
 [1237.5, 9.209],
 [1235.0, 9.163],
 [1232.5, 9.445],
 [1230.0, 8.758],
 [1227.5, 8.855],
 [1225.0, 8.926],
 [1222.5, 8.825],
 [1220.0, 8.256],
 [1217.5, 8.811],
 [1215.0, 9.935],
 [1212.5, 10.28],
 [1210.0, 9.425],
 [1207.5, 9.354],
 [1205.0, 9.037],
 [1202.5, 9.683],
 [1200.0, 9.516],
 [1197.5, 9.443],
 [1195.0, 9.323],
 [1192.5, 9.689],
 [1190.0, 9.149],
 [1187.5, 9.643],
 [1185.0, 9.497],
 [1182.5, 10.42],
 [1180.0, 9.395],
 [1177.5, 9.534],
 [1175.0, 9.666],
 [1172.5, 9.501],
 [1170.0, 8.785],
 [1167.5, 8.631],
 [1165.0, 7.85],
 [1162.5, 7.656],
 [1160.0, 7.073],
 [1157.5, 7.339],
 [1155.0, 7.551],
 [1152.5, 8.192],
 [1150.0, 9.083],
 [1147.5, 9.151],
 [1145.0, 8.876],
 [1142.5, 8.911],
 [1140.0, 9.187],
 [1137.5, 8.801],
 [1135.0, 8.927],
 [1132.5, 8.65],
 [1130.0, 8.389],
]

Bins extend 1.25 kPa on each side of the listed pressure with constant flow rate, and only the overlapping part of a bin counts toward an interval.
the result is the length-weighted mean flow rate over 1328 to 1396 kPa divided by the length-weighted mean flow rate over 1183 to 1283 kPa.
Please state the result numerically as 1.1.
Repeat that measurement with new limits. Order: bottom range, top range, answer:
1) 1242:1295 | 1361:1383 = 1.19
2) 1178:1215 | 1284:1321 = 0.83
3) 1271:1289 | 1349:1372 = 1.33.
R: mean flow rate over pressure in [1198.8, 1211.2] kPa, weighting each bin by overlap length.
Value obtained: 9.4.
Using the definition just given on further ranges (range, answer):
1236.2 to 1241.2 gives 9.02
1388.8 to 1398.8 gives 10.9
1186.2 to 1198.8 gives 9.45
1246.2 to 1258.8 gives 8.86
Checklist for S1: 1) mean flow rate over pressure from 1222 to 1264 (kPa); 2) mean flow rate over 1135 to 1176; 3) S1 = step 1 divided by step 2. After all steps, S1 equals 1.0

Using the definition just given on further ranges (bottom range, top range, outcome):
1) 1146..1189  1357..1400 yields 1.12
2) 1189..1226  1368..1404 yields 1.09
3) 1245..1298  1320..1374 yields 1.18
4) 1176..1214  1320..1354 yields 0.95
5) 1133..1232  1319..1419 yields 1.07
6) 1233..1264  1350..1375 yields 1.07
